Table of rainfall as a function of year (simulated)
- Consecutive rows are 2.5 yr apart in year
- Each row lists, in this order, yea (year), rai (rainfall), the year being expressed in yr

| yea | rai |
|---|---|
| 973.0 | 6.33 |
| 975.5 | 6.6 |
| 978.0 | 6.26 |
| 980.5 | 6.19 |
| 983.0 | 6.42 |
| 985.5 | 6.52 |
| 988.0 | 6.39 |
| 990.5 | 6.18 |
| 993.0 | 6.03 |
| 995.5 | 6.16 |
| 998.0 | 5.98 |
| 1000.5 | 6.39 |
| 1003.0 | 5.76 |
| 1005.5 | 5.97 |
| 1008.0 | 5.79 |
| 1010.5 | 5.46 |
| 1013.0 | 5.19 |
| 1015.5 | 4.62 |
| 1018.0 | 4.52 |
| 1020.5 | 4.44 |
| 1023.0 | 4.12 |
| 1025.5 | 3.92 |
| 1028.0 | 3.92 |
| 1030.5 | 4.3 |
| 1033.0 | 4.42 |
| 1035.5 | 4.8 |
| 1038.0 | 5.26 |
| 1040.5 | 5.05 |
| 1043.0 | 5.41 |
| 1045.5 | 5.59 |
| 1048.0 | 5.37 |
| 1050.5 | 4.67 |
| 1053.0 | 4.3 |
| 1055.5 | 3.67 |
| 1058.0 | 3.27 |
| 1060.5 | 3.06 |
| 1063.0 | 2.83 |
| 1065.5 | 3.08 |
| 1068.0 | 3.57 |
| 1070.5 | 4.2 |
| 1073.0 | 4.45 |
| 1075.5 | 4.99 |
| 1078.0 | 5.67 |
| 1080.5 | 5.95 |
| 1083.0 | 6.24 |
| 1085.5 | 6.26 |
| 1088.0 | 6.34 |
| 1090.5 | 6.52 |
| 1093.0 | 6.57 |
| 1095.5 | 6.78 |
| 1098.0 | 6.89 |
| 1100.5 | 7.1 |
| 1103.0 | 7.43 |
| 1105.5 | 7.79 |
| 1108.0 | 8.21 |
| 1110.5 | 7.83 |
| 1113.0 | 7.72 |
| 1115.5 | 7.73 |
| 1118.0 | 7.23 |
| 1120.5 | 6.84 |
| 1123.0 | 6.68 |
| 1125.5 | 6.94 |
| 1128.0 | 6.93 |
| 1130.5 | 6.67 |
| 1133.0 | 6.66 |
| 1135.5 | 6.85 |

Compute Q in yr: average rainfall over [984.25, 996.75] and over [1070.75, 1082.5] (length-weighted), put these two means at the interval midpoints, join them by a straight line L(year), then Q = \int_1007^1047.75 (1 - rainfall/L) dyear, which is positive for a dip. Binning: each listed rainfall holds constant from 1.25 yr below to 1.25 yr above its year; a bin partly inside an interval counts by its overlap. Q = 7.0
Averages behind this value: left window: 6.26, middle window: 4.81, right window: 5.24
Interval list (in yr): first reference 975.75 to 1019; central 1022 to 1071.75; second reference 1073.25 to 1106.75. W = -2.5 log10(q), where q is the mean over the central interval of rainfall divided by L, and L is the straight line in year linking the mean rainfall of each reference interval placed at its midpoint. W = 0.41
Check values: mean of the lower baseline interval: 5.9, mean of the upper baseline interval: 6.44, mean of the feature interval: 4.24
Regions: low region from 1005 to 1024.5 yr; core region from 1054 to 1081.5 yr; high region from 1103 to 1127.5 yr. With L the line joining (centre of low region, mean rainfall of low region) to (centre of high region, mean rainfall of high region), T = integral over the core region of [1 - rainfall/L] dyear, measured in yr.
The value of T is 9.80 yr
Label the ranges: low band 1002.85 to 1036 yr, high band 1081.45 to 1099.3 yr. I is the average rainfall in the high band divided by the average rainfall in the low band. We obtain 1.36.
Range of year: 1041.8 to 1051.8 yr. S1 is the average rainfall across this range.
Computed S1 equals 5.25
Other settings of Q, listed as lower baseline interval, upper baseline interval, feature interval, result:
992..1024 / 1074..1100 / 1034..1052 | 1.99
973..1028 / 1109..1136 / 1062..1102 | 6.98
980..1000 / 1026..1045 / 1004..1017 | 0.41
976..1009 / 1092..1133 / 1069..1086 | 3.88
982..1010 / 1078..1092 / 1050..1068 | 7.79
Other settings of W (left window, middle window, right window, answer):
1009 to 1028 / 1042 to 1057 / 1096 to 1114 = 0.17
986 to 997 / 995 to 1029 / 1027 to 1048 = 0.10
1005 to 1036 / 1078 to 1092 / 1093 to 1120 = 0.09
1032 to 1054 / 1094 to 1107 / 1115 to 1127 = -0.11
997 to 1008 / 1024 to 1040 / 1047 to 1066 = 0.07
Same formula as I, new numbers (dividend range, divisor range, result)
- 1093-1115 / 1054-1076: 2.04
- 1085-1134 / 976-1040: 1.31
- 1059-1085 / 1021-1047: 0.95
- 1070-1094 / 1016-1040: 1.30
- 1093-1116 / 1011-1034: 1.68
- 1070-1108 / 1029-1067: 1.46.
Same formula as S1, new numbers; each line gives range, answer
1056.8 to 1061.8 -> 3.16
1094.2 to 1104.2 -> 7.05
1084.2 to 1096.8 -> 6.49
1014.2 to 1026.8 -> 4.33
